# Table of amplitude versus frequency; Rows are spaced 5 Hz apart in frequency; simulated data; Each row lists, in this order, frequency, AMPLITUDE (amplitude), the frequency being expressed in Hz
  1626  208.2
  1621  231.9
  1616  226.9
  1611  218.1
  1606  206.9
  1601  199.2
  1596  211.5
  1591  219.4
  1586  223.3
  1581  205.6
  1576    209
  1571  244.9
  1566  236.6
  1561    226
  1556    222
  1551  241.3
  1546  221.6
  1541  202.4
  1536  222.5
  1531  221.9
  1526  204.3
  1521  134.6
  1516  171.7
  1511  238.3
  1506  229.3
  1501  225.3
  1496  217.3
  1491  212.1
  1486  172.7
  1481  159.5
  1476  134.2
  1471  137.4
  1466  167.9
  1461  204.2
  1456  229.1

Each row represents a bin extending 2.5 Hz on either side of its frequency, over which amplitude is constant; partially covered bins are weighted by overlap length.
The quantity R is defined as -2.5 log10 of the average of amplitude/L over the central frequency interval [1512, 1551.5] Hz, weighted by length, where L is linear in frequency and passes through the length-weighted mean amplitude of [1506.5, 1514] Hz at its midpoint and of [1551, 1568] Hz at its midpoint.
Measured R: 0.14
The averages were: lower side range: 231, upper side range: 230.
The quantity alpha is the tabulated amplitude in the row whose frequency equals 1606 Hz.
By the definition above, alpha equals 206.9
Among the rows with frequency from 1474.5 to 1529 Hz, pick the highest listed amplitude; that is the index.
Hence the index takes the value 238.3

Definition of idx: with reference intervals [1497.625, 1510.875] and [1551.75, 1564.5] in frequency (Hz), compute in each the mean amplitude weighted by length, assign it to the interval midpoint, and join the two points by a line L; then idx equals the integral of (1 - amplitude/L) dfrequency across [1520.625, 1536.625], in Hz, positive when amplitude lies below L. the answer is 1.9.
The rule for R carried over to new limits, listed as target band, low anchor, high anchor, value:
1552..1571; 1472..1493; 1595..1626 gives -0.18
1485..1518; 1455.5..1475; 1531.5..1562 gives -0.08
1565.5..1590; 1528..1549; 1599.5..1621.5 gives -0.03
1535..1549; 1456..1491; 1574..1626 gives -0.11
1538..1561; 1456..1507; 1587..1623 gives -0.10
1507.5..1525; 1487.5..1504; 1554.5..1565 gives 0.18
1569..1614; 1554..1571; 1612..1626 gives 0.06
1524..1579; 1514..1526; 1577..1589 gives -0.19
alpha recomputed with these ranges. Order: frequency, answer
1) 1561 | 226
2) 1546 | 221.6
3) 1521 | 134.6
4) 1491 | 212.1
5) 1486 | 172.7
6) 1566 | 236.6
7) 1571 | 244.9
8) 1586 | 223.3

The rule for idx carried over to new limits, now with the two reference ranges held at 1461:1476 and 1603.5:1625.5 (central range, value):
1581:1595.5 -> -0.60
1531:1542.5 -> -1.75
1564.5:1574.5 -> -1.85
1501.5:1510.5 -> -2.92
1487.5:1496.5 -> -2.21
